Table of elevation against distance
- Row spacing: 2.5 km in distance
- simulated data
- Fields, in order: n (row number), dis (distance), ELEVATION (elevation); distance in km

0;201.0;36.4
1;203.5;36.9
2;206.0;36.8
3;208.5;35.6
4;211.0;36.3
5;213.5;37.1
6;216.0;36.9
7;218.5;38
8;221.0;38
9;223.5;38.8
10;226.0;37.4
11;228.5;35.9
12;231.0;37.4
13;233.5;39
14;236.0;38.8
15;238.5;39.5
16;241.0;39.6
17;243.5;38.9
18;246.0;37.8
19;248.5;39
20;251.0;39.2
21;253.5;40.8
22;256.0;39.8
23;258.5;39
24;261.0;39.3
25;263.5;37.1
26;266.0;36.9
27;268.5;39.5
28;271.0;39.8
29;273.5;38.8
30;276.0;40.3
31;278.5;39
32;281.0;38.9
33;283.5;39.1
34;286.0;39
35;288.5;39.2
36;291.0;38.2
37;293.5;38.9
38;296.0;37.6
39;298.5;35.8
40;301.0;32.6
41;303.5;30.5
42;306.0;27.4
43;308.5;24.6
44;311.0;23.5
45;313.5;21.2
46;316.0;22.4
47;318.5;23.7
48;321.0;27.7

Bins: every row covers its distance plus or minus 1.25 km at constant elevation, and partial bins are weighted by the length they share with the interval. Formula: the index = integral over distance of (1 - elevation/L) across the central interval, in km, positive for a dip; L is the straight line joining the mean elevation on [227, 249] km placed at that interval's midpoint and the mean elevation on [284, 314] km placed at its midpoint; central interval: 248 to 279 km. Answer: -2.64 km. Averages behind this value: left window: 38.4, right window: 32.8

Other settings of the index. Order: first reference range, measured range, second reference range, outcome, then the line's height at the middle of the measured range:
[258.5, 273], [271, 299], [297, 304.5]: -2.47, 35.6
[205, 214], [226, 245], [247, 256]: 0.02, 38.4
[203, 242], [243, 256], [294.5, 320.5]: -1.75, 34.6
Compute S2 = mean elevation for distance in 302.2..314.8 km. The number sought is 25.5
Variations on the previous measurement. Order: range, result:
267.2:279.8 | 39.5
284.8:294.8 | 38.8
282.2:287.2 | 39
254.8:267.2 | 38.4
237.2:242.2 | 39.5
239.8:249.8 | 38.8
